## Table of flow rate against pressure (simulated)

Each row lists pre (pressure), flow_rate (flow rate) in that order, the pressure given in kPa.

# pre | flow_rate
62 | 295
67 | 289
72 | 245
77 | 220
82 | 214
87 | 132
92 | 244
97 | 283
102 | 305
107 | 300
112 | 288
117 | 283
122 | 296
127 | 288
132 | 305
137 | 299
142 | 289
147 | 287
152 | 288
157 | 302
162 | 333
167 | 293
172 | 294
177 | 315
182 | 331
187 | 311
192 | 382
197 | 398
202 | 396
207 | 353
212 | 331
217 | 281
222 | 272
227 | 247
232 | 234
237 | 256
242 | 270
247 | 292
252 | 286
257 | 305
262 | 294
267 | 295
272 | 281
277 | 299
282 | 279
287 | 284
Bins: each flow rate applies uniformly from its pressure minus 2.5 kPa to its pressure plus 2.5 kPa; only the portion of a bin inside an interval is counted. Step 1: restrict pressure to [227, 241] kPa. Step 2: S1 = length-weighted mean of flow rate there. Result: 248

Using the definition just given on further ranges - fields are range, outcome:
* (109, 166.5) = 296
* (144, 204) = 327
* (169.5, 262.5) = 308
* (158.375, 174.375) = 306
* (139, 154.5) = 288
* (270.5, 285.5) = 287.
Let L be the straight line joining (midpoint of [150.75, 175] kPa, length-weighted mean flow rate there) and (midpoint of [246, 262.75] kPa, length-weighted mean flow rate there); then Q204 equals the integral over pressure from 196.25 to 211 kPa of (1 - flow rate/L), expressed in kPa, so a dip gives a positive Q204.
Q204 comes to -3.7 kPa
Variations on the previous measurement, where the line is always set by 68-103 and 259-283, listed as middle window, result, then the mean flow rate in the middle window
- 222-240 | 1.8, 250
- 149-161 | -2.1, 299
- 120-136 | -3.2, 297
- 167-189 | -4.1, 311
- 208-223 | -1.6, 303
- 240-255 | 0.0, 284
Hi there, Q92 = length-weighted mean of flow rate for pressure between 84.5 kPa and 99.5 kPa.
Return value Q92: 220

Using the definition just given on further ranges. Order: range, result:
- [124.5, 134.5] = 296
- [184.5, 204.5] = 372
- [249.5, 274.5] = 292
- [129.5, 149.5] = 295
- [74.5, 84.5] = 217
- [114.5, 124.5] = 290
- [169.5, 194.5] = 327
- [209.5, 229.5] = 283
